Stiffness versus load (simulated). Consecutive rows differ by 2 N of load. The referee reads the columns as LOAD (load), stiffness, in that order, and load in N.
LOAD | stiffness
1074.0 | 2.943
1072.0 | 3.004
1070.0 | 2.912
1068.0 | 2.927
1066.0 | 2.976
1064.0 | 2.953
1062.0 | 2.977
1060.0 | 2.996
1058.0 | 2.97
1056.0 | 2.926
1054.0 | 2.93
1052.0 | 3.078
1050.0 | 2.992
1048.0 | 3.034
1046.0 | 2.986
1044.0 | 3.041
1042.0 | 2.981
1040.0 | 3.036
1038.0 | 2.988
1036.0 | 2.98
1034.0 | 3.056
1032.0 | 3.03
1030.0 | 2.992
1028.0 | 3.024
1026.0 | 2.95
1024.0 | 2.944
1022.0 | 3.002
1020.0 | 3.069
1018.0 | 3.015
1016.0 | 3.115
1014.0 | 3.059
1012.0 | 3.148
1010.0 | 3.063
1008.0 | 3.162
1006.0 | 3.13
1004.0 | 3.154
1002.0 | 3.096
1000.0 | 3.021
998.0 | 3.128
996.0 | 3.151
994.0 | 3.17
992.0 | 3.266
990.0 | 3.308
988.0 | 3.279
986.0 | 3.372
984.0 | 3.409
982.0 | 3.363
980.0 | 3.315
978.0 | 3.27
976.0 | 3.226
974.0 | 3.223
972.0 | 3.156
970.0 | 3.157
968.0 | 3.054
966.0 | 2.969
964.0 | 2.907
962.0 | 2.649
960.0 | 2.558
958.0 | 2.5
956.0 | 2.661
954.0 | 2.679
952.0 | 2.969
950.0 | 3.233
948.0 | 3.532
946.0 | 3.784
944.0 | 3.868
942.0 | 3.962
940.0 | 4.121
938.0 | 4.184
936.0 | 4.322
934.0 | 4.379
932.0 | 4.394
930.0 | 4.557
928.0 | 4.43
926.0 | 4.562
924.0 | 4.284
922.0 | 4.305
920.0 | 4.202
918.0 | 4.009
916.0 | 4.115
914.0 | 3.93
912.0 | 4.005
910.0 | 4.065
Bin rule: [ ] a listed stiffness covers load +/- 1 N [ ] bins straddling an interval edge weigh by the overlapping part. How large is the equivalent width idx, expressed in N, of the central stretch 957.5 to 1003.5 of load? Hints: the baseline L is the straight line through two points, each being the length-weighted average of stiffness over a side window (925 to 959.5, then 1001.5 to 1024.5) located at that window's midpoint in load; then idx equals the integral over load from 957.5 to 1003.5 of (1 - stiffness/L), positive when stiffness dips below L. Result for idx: 3.6 N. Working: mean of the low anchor 3.76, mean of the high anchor 3.08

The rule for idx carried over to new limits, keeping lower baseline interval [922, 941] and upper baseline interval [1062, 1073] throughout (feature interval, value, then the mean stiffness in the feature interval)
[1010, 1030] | 2.38 N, 3.04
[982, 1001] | 2.54 N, 3.24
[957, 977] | 5.25 N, 2.94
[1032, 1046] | 1.02 N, 3.01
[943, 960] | 4.25 N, 3.12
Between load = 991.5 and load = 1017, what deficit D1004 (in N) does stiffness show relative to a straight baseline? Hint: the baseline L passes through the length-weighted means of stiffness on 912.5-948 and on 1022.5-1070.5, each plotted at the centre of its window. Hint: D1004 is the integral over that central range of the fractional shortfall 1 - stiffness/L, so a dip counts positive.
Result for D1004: 2.2 N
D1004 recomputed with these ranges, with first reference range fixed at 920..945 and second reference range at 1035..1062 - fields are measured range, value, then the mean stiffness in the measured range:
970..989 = 2.4 N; 3.28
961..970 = 2.3 N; 2.92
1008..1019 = 1.0 N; 3.09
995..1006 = 1.3 N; 3.11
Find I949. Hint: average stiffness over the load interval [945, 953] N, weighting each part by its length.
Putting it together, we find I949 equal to 3.38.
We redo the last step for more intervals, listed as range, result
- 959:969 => 2.83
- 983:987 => 3.39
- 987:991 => 3.29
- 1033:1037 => 3.02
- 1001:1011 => 3.12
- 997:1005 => 3.1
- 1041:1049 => 3.01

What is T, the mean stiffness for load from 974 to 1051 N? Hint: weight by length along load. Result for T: 3.12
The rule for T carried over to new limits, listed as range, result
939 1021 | 3.18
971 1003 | 3.23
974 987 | 3.32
